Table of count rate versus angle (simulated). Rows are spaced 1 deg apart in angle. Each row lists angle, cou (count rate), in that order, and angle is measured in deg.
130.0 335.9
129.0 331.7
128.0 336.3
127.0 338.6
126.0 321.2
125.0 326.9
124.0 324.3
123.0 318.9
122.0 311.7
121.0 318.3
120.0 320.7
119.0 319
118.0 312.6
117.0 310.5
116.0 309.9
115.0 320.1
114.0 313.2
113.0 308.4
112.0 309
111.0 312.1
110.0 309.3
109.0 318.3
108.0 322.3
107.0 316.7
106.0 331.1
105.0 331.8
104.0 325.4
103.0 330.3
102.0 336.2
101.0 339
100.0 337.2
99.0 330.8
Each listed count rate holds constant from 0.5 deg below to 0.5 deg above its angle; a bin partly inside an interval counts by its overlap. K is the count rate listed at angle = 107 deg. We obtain 316.7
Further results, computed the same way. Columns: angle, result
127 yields 338.6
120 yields 320.7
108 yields 322.3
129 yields 331.7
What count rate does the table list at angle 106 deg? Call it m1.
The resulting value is 331.1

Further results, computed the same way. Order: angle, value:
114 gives 313.2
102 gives 336.2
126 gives 321.2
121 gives 318.3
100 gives 337.2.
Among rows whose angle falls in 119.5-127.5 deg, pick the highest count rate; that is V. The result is 338.6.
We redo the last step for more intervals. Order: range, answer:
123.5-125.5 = 326.9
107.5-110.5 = 322.3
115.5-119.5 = 319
